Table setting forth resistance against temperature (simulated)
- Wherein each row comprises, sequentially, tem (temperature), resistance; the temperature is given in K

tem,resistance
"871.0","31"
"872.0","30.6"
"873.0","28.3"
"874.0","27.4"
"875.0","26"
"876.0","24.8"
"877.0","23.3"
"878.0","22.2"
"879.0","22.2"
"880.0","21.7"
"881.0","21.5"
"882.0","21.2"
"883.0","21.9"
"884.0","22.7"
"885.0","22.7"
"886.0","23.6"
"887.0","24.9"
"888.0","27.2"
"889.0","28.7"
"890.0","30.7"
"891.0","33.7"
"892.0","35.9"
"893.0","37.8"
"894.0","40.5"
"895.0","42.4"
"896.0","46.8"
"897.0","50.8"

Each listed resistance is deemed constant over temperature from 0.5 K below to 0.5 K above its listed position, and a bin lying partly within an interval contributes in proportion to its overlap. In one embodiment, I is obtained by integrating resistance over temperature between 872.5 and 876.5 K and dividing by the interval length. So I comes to 26.6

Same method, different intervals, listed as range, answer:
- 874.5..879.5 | 23.7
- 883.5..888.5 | 24.2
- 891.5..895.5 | 39.1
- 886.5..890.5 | 27.9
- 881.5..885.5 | 22.1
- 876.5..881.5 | 22.2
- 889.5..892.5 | 33.4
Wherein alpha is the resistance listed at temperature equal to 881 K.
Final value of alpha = 21.5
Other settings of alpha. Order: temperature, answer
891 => 33.7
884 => 22.7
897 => 50.8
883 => 21.9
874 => 27.4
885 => 22.7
